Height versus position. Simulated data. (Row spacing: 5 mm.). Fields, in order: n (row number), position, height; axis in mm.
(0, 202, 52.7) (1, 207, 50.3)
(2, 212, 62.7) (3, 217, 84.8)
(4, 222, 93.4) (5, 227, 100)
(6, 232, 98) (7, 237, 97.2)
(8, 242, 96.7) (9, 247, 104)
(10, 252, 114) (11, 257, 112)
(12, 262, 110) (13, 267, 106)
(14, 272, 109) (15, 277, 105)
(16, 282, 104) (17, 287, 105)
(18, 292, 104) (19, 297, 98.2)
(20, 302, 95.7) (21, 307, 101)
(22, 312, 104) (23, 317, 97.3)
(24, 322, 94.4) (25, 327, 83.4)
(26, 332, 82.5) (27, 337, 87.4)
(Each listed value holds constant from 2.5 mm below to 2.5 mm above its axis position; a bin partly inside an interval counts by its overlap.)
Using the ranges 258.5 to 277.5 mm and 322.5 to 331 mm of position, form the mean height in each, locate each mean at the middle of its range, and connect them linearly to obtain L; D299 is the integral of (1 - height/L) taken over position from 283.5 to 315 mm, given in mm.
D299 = -1.7 mm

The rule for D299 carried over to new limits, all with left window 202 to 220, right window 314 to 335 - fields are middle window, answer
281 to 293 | -3.4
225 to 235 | -4.3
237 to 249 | -4.6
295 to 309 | -2.2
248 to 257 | -4.6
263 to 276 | -5.0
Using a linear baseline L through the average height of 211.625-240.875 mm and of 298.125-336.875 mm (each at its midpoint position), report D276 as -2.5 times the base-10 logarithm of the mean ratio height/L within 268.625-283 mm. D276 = -0.15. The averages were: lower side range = 91.6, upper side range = 93.8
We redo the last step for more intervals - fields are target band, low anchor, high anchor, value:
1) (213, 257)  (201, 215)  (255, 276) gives -0.21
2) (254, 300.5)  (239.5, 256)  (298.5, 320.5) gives -0.03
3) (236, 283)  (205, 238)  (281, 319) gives -0.15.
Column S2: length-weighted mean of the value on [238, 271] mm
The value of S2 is 107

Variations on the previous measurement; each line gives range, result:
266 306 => 103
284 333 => 97.1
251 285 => 108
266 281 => 106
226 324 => 103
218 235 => 96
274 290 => 105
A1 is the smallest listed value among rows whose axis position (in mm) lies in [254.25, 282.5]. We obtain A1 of 104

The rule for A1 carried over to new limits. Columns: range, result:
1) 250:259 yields 112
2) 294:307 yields 95.7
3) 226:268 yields 96.7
